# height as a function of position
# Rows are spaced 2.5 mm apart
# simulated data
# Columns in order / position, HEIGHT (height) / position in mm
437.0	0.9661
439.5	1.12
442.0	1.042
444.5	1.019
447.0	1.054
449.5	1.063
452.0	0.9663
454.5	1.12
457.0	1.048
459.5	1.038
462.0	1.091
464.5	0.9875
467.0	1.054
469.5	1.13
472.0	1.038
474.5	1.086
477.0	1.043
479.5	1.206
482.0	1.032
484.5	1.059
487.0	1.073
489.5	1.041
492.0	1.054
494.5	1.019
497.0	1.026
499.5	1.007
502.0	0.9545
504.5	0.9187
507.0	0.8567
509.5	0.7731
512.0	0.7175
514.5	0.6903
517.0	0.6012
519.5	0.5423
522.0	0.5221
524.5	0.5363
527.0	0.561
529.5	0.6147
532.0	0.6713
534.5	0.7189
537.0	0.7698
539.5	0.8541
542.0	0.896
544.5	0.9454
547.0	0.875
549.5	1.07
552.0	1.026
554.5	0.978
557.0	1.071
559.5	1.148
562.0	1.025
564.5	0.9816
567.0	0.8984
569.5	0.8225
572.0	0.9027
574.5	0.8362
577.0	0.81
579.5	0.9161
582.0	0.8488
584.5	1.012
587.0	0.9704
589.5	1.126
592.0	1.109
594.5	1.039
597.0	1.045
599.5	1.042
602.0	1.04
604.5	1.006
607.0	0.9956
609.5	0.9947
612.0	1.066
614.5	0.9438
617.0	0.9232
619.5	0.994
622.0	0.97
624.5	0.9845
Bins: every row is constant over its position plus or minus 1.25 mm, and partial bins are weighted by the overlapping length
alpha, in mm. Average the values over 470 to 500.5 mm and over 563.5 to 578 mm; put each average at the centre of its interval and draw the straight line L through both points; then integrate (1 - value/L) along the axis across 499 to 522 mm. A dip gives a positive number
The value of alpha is 5.6 mm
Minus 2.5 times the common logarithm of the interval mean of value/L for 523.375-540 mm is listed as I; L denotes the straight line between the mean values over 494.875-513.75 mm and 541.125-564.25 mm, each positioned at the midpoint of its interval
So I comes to 0.39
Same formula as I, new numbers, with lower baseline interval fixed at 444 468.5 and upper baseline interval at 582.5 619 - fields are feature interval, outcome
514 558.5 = 0.304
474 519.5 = 0.108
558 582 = 0.112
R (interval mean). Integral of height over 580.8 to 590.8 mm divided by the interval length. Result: 0.991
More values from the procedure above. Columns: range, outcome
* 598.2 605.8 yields 1.03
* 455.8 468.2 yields 1.04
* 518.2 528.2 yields 0.541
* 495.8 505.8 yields 0.976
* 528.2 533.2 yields 0.642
